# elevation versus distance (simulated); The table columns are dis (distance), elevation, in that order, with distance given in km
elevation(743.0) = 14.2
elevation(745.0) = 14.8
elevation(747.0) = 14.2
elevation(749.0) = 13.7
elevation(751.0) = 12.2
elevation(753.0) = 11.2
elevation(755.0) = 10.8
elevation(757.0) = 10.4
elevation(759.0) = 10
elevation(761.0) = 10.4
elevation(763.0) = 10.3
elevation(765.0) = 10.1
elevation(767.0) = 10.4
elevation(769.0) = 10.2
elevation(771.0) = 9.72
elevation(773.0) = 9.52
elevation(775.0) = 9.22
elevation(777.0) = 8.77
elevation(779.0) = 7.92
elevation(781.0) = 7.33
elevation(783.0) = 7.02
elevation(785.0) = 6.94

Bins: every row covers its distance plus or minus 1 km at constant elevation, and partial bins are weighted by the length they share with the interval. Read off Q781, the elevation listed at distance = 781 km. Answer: 7.33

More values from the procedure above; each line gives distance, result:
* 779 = 7.92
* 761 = 10.4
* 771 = 9.72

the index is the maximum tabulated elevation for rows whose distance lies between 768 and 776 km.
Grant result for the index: 10.2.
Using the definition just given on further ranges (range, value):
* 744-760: 14.8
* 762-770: 10.4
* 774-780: 9.22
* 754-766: 10.8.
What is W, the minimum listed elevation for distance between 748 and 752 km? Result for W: 12.2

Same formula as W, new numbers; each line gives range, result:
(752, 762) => 10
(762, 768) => 10.1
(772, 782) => 7.33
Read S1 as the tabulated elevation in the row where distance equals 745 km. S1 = 14.8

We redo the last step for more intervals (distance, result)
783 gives 7.02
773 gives 9.52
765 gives 10.1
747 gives 14.2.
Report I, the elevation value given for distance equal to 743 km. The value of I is 14.2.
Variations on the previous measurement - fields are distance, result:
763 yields 10.3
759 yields 10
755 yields 10.8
